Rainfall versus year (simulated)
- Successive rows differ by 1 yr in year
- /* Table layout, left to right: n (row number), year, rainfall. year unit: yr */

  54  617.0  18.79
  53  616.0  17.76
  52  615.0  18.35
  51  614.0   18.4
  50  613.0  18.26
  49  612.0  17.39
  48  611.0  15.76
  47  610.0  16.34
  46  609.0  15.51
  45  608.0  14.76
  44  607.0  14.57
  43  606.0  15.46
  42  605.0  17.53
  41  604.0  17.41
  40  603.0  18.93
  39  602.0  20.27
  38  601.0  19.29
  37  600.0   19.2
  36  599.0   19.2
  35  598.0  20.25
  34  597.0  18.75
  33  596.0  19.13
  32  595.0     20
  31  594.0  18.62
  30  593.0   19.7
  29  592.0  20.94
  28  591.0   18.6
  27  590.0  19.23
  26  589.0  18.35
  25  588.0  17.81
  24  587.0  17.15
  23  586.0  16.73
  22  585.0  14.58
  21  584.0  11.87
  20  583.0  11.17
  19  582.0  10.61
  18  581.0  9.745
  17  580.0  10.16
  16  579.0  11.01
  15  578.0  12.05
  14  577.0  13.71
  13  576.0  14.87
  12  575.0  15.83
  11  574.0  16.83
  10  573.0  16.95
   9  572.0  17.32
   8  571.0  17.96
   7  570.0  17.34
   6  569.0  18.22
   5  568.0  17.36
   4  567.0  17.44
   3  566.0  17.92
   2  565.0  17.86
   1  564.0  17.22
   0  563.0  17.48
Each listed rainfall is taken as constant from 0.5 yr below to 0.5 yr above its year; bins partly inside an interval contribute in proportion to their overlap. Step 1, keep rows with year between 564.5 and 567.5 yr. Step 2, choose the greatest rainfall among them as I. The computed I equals 17.92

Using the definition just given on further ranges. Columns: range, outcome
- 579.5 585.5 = 14.58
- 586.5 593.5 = 20.94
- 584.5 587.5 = 17.15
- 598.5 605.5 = 20.27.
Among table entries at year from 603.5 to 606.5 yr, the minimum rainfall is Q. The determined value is 15.46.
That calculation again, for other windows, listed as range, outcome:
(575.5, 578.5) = 12.05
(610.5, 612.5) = 15.76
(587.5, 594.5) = 17.81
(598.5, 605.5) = 17.41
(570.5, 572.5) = 17.32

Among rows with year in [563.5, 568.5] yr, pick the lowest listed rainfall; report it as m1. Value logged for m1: 17.22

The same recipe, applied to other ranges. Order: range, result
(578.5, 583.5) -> 9.745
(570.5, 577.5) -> 13.71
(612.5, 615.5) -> 18.26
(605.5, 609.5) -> 14.57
